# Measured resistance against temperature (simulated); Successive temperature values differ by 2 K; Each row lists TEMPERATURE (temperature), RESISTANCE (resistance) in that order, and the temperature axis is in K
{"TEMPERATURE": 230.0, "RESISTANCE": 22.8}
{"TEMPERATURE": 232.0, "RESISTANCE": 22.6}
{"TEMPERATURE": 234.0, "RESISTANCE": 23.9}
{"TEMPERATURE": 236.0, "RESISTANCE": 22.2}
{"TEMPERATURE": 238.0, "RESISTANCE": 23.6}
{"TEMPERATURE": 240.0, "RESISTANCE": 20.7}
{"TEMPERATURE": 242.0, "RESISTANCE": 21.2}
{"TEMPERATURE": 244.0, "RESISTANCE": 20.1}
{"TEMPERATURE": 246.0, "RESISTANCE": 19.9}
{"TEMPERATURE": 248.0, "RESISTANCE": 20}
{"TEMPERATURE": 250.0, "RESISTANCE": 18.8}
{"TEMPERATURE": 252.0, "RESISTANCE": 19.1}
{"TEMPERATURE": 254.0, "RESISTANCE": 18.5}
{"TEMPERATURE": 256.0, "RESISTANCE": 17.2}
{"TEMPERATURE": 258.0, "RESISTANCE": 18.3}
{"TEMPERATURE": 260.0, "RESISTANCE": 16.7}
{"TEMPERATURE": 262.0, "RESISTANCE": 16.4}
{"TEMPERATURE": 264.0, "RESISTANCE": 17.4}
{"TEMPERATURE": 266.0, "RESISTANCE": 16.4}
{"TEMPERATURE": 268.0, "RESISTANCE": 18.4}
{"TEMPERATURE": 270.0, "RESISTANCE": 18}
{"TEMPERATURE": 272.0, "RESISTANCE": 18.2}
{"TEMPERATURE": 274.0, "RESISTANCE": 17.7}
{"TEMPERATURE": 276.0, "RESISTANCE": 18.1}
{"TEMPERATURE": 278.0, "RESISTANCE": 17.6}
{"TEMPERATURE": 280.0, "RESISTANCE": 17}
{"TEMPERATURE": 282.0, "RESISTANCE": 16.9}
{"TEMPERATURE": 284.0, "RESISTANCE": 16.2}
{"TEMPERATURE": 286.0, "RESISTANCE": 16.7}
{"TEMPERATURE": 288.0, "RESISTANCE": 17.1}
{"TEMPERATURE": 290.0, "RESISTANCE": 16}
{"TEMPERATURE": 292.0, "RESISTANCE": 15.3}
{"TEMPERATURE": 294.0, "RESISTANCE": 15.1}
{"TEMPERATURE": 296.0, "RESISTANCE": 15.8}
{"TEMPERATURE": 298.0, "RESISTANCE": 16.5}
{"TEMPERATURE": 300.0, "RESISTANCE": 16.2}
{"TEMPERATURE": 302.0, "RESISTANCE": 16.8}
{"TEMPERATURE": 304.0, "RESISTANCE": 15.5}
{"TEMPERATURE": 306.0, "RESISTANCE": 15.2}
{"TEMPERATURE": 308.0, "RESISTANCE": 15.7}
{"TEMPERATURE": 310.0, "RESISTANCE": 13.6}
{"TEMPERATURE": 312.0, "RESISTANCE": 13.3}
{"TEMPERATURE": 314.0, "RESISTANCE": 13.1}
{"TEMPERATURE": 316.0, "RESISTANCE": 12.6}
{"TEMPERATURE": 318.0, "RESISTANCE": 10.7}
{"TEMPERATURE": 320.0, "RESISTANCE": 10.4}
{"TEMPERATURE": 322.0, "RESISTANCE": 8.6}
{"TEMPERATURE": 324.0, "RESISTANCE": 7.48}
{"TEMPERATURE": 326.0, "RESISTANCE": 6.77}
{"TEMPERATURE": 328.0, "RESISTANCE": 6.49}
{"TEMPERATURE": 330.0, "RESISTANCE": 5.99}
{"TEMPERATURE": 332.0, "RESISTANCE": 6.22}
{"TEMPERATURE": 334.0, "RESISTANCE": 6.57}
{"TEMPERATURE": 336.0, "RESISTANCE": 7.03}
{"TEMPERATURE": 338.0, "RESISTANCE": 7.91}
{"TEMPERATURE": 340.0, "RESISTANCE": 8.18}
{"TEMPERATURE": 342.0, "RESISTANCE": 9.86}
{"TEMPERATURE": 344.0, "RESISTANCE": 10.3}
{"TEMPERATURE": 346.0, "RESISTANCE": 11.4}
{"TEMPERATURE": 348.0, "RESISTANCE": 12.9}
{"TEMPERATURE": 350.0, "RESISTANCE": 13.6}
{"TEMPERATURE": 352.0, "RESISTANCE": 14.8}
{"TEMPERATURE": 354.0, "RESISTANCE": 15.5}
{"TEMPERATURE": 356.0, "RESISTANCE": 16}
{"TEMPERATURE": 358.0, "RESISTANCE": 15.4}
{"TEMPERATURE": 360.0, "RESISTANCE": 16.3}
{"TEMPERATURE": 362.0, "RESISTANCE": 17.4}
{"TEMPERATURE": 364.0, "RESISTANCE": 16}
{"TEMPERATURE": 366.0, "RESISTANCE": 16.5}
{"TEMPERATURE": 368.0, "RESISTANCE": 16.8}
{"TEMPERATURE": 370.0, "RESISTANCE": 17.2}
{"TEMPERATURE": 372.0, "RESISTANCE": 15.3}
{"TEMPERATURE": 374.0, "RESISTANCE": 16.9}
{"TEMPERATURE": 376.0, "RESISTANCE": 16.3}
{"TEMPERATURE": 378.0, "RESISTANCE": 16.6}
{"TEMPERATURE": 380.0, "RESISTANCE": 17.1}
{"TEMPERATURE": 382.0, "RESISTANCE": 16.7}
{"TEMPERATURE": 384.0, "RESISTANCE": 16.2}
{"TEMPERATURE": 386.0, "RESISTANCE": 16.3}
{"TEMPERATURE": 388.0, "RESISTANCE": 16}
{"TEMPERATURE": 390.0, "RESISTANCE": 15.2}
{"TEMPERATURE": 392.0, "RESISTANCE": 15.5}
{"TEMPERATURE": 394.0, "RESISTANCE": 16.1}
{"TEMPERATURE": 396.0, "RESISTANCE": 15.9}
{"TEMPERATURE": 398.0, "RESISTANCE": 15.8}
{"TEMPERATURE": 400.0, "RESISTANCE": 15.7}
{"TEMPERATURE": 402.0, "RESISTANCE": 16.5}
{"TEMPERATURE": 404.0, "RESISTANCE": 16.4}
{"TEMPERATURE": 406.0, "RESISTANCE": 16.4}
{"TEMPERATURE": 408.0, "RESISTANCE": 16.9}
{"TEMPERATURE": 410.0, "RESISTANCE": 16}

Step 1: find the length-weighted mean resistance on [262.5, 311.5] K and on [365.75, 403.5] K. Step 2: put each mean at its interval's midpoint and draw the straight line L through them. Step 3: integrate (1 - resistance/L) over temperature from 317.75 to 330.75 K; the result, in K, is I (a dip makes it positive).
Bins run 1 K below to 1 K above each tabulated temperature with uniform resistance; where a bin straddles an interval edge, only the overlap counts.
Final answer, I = 6.7 K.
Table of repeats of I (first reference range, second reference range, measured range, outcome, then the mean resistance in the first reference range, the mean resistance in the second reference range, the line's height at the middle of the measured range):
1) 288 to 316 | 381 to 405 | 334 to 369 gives 5.76 K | 15.2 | 16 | 15.7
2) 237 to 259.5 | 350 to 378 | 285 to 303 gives 2.08 K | 19.7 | 16.1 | 18.3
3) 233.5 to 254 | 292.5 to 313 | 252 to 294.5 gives 2.03 K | 20.8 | 15.4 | 18.1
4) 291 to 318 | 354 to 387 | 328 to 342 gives 7.57 K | 14.8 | 16.4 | 15.6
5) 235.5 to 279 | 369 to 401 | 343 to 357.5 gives 2.84 K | 18.8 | 16.2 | 16.9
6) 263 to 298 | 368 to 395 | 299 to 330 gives 8.82 K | 16.9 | 16.3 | 16.7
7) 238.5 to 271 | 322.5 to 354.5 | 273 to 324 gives -4.10 K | 18.6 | 9.33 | 13.8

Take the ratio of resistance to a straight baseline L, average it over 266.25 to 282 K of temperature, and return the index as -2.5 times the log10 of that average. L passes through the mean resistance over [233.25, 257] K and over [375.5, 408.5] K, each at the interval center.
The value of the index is 0.11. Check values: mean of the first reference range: 20.4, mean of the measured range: 17.7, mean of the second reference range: 16.2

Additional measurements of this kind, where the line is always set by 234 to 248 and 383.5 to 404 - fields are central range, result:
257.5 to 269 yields 0.19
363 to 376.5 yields 0.02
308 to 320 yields 0.42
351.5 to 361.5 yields 0.10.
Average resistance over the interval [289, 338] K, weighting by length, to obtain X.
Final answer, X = 11.9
